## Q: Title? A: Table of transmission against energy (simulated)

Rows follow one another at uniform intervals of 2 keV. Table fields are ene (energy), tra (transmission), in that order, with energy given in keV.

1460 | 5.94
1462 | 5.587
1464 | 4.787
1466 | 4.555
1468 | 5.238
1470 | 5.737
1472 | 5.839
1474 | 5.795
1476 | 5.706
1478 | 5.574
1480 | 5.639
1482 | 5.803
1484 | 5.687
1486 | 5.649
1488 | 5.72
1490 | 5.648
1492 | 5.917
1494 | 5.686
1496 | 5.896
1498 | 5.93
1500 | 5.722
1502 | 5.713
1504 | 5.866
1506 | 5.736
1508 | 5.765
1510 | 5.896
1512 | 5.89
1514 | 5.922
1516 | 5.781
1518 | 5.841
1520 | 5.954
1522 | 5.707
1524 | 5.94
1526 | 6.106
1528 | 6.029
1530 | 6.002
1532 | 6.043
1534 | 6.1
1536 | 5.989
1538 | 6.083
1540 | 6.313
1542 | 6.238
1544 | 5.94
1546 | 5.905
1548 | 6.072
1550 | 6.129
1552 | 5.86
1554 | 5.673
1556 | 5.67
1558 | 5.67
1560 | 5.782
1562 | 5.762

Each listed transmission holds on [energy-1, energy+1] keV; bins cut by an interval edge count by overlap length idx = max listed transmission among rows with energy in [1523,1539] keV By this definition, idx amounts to 6.106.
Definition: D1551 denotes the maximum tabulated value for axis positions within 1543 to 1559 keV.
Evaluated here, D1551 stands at 6.129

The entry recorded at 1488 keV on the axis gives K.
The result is 5.72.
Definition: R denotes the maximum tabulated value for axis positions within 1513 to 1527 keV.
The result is 6.106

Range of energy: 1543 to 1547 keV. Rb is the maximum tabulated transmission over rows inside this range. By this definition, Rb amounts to 5.94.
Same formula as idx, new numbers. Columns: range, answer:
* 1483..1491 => 5.72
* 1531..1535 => 6.1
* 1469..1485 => 5.839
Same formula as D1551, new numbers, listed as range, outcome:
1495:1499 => 5.93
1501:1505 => 5.866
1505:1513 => 5.896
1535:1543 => 6.313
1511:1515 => 5.922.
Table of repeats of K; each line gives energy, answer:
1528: 6.029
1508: 5.765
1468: 5.238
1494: 5.686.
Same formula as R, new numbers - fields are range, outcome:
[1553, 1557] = 5.673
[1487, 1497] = 5.917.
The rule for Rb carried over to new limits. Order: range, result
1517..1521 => 5.954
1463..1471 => 5.737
